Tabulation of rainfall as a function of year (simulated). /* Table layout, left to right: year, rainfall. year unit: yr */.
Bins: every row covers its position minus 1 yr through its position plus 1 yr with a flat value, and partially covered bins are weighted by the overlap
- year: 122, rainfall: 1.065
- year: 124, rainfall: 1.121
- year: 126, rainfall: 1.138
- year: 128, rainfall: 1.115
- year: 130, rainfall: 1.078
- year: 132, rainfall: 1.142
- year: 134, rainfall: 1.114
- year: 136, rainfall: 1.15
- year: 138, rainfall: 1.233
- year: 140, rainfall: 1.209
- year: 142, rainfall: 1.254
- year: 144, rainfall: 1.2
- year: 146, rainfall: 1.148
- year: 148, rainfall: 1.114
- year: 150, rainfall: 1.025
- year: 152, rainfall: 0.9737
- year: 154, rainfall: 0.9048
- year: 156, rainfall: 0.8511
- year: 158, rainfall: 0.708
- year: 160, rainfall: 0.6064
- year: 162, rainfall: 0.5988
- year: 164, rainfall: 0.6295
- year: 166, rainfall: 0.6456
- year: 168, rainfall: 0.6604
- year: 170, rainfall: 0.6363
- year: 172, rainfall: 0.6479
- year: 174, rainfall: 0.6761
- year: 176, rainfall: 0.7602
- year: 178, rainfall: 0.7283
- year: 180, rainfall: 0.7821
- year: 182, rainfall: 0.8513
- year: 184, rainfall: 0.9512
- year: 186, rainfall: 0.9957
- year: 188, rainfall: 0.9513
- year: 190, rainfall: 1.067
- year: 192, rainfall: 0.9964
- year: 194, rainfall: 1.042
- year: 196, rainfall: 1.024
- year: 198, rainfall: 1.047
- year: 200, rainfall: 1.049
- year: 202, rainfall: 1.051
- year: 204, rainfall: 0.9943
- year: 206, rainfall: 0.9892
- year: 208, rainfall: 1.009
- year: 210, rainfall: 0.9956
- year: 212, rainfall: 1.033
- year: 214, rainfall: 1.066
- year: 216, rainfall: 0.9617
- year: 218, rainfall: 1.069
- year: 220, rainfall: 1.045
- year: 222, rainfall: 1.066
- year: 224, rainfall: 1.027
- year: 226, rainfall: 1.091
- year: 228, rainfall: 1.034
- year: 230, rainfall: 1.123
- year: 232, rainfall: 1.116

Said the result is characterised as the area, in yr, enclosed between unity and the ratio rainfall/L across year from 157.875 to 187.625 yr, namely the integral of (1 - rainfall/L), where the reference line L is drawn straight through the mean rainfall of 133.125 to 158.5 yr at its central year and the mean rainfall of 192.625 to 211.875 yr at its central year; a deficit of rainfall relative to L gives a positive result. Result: 9.0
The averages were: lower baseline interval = 1.07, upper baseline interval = 1.02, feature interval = 0.73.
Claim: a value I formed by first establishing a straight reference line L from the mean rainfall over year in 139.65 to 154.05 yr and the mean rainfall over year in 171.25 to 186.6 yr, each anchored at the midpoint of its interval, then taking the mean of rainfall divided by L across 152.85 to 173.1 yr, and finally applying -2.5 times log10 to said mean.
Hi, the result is 0.352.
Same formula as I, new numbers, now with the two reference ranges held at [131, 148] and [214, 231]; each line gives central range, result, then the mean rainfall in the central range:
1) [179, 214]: 0.10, 0.992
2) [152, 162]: 0.44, 0.771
